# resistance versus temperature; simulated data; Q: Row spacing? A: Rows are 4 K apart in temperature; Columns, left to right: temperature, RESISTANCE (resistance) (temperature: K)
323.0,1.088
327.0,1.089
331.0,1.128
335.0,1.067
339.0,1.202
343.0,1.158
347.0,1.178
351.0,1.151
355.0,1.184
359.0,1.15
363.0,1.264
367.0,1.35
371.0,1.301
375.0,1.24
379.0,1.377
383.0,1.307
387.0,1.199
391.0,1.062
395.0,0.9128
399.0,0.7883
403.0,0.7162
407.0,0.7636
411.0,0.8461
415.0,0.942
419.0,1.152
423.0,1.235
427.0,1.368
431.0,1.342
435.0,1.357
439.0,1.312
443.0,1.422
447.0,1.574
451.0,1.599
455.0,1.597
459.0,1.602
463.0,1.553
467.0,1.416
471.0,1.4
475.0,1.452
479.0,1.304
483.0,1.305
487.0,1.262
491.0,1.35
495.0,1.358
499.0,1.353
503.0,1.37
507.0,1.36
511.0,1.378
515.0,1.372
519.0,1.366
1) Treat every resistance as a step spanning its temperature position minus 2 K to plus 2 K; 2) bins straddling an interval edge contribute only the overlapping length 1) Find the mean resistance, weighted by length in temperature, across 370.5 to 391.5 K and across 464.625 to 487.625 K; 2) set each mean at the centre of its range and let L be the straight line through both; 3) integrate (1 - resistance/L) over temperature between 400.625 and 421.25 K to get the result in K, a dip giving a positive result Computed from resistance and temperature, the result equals 6.48 K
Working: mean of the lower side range 1.26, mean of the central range 0.886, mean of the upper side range 1.37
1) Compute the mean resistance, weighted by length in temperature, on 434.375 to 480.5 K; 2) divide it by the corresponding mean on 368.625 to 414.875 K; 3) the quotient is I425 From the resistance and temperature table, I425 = 1.41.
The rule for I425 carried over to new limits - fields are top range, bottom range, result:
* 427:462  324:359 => 1.29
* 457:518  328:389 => 1.14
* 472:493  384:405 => 1.40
